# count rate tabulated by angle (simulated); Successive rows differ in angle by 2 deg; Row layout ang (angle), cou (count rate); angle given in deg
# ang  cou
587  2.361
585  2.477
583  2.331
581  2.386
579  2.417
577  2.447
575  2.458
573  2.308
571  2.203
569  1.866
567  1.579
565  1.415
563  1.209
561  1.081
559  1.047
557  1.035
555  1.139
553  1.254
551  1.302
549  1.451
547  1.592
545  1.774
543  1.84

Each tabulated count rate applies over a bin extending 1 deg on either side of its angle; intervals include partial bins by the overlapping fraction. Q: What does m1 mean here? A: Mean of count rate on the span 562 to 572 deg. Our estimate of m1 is 1.65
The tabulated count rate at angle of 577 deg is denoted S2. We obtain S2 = 2.447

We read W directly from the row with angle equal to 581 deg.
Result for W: 2.386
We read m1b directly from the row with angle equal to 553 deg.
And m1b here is 1.254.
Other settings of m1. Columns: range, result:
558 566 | 1.19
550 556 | 1.23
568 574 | 2.13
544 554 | 1.47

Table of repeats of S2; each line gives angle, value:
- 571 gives 2.203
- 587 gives 2.361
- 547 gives 1.592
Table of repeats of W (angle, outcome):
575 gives 2.458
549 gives 1.451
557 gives 1.035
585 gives 2.477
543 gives 1.84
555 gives 1.139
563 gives 1.209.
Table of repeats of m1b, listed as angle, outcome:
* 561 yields 1.081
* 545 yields 1.774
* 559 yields 1.047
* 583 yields 2.331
